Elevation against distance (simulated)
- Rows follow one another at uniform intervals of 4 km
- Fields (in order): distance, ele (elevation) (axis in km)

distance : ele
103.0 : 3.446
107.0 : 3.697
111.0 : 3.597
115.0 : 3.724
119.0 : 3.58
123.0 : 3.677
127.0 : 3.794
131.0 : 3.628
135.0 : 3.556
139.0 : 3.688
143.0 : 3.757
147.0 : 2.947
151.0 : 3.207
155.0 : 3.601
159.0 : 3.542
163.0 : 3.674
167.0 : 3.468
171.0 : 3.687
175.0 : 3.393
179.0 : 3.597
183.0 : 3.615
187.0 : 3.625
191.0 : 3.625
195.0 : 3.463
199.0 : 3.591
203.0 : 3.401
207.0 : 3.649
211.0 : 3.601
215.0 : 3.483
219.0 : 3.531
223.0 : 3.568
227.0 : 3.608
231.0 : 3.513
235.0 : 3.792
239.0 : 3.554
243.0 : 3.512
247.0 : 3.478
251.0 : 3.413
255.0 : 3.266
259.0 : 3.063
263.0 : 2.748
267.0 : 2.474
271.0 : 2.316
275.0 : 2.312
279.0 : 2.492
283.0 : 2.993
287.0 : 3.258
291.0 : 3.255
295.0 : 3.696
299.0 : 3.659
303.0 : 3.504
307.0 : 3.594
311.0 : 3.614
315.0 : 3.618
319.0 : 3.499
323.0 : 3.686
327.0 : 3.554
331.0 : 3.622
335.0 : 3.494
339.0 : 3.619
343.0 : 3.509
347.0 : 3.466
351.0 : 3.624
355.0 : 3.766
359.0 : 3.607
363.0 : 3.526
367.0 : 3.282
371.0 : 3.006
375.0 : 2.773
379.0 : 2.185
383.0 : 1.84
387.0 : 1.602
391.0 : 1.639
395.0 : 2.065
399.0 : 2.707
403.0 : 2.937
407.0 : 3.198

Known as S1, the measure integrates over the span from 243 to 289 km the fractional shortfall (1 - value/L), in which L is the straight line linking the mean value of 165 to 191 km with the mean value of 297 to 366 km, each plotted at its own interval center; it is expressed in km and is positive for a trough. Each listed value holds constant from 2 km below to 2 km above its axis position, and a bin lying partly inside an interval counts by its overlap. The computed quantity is 8.5 km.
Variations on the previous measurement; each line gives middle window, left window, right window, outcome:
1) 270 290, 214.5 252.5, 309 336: 4.8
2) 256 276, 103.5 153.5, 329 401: 3.7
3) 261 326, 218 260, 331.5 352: 6.4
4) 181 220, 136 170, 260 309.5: -2.7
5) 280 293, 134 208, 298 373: 1.5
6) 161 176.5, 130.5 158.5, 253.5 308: -0.7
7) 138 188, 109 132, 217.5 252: 1.5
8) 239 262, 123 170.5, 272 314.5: -0.1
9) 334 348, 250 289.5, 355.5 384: -2.9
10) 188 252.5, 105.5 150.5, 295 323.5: 0.8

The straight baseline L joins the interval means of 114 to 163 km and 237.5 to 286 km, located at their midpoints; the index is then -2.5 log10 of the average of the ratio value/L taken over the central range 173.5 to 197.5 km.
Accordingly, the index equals -0.07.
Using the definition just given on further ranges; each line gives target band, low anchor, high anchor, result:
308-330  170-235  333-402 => -0.16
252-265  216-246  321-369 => 0.17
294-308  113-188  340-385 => -0.11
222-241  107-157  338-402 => -0.10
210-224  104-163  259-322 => -0.06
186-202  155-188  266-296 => -0.04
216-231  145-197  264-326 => -0.06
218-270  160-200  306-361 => 0.08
